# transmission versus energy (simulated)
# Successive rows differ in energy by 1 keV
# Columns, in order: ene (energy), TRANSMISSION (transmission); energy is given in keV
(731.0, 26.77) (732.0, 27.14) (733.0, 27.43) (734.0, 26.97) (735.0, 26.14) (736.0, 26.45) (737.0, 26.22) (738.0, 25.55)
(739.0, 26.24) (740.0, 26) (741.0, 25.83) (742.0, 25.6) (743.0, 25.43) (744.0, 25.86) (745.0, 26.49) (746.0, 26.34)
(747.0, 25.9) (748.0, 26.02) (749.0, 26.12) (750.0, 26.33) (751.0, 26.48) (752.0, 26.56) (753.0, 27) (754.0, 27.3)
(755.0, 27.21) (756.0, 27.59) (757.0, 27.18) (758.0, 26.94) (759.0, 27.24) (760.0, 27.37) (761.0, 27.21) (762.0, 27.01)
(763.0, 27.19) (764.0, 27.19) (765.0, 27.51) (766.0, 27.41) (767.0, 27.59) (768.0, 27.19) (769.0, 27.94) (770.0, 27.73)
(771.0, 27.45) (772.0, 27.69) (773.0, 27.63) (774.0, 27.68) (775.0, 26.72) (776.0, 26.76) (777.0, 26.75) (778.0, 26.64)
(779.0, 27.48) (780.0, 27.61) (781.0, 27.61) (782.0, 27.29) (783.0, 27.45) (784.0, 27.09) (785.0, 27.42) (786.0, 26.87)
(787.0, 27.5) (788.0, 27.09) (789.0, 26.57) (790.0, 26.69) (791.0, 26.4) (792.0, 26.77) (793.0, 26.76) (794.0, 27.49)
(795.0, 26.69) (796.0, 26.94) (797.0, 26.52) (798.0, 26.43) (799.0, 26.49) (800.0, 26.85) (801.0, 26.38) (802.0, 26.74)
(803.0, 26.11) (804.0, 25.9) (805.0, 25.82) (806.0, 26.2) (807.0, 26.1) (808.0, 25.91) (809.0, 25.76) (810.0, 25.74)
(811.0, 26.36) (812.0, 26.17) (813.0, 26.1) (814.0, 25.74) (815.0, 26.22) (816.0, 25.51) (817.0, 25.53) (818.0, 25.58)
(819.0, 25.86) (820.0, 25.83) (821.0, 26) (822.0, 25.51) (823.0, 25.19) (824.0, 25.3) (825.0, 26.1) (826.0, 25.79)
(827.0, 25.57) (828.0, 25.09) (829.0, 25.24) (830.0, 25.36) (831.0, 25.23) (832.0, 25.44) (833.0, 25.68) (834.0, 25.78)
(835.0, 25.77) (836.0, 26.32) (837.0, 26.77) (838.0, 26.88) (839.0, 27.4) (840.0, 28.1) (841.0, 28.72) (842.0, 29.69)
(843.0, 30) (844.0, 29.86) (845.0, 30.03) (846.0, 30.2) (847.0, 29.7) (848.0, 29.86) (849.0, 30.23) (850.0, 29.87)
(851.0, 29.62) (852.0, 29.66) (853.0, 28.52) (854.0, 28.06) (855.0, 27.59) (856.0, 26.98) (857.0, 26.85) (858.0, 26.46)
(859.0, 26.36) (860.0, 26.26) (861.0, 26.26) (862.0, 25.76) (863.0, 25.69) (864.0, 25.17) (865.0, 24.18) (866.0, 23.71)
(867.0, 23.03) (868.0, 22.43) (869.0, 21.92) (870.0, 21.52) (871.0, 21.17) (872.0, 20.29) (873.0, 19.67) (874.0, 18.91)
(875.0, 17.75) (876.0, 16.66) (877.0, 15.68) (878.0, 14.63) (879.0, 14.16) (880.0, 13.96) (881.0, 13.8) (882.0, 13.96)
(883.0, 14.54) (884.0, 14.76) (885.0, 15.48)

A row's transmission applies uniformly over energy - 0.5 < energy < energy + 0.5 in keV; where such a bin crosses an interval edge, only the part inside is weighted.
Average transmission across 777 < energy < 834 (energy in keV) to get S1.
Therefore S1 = 26.3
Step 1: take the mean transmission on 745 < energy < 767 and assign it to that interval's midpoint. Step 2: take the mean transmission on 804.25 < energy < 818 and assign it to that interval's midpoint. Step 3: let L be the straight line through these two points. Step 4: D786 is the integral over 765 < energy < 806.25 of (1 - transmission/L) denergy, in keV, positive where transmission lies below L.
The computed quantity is -1.0 keV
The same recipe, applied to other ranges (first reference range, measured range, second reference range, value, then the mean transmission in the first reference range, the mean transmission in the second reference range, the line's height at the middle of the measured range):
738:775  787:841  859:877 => -3.7 keV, 26.9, 22.3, 24.5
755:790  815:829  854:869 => 0.3 keV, 27.3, 25.4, 26.3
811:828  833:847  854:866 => -1.2 keV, 25.7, 26.1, 25.9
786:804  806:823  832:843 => 0.7 keV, 26.7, 27.2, 26.9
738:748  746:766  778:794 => -0.5 keV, 25.9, 27.1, 26.3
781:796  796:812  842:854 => 0.9 keV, 27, 29.7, 27.7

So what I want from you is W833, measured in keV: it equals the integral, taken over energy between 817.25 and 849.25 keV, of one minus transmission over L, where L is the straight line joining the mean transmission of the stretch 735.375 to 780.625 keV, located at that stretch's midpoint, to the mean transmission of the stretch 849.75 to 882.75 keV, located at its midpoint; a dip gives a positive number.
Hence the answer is -4.3 keV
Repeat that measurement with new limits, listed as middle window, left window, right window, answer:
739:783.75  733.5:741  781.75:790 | -0.46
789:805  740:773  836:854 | 0.73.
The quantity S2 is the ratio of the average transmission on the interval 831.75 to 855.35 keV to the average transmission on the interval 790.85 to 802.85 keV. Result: 1.06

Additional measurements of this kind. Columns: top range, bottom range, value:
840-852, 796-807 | 1.13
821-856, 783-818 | 1.04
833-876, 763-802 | 0.96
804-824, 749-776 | 0.95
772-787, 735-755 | 1.04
